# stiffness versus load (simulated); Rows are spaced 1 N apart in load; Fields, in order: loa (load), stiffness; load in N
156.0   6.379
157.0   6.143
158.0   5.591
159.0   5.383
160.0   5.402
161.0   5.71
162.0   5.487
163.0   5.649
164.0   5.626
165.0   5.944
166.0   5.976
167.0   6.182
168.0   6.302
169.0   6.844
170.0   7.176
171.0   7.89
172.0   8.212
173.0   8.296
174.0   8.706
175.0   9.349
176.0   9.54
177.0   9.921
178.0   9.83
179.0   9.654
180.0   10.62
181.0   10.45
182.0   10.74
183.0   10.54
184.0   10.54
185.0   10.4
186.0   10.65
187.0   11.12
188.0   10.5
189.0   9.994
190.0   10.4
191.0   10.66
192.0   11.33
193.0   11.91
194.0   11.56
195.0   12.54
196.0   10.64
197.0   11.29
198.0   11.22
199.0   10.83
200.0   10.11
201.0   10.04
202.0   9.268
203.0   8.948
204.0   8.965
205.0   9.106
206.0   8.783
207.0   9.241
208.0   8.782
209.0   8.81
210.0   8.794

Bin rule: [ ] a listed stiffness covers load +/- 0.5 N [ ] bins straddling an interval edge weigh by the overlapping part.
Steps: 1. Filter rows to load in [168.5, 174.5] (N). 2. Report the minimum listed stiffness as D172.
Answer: 6.844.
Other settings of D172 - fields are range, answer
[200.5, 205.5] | 8.948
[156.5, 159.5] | 5.383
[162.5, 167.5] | 5.626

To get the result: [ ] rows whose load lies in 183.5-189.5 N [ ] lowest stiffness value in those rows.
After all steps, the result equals 9.994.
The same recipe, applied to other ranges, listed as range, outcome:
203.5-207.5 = 8.783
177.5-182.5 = 9.654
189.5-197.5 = 10.4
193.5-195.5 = 11.56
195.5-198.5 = 10.64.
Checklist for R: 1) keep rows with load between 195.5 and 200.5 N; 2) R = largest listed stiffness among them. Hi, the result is 11.29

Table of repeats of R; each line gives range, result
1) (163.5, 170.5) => 7.176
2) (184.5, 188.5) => 11.12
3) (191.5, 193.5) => 11.91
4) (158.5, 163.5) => 5.71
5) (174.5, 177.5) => 9.921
